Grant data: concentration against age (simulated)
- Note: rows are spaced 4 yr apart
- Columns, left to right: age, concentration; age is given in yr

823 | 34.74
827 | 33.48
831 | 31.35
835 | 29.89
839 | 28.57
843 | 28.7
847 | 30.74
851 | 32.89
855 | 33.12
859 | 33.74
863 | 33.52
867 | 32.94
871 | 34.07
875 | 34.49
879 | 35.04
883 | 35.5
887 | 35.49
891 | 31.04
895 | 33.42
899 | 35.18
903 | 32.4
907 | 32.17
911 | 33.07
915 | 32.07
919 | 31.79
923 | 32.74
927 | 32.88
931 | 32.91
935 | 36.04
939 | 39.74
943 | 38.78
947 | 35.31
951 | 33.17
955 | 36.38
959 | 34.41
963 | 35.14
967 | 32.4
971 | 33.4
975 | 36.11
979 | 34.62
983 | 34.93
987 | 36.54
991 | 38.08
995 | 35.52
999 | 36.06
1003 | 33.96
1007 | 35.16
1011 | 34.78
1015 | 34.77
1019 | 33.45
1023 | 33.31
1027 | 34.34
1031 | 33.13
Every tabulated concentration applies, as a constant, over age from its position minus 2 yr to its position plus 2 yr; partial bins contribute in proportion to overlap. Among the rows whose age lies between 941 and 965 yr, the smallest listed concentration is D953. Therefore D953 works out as 33.17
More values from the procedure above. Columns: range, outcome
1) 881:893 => 31.04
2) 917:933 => 31.79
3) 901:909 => 32.17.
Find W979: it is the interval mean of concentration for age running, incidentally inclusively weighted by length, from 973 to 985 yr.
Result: 35.2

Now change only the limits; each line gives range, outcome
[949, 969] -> 34.3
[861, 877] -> 33.8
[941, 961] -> 35.6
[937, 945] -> 39.3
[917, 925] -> 32.3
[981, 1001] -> 36.2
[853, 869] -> 33.3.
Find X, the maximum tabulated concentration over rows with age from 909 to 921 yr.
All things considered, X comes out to 33.07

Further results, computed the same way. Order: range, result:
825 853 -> 33.48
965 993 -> 38.08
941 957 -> 38.78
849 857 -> 33.12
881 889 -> 35.5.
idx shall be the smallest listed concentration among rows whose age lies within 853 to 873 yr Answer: 32.94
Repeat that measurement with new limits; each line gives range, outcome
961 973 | 32.4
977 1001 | 34.62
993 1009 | 33.96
